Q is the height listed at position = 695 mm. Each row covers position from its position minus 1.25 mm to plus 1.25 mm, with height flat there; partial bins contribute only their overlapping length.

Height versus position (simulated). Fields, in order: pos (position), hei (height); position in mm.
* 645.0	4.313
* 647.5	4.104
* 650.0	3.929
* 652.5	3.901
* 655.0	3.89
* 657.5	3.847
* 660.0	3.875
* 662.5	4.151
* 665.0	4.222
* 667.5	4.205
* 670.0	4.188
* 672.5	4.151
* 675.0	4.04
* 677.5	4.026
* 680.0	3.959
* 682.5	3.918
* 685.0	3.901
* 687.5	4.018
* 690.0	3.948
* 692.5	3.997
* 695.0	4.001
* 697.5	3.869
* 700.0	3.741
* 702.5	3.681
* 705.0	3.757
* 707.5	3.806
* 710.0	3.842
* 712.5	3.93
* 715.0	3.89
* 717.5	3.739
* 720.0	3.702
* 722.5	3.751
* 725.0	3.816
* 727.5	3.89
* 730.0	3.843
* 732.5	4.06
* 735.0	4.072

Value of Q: 4.001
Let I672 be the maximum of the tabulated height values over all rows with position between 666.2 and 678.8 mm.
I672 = 4.205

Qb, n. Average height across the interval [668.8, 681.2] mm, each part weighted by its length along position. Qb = 4.07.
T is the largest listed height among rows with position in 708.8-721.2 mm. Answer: 3.93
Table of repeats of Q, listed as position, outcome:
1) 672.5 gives 4.151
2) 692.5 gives 3.997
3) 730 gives 3.843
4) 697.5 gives 3.869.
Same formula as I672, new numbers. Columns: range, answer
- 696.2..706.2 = 3.869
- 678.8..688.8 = 4.018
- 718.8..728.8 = 3.89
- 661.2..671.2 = 4.222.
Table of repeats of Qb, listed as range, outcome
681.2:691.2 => 3.95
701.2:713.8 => 3.8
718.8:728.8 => 3.79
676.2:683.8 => 3.97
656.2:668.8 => 4.06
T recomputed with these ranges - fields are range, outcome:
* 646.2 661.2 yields 4.104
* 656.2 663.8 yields 4.151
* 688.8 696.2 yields 4.001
